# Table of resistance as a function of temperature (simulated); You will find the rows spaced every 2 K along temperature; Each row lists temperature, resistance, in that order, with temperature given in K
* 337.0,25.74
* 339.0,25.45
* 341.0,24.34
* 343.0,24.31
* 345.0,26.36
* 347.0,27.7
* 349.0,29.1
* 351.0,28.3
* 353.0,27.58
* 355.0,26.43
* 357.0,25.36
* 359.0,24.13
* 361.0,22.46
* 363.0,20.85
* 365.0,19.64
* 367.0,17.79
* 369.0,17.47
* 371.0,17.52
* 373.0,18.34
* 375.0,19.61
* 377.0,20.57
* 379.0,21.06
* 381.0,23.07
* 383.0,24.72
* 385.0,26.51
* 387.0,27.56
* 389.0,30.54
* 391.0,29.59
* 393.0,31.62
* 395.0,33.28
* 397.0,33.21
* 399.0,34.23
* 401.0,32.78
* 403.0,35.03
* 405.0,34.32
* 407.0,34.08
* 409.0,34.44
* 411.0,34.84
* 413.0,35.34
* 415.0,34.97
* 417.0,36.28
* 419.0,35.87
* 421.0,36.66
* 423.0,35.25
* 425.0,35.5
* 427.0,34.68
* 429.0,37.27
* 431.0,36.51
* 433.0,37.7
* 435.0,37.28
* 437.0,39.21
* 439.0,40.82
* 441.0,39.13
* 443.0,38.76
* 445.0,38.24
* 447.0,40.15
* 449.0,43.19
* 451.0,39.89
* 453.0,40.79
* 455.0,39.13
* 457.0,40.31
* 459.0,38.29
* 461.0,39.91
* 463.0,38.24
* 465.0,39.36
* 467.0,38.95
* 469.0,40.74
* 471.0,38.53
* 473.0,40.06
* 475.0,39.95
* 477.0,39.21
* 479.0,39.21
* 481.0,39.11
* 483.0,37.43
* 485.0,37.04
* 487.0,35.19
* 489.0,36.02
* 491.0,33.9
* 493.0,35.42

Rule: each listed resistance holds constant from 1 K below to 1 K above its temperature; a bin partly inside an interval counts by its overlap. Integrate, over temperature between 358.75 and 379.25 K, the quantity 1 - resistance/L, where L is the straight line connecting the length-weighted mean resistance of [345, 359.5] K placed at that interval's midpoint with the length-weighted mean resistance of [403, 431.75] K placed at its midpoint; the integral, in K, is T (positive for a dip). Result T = 6.6 K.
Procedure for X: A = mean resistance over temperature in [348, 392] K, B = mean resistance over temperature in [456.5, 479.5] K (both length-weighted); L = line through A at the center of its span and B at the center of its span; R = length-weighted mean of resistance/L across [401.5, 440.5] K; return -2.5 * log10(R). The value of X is -0.14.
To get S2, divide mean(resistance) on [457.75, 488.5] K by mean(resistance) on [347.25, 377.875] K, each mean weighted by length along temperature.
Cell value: 1.7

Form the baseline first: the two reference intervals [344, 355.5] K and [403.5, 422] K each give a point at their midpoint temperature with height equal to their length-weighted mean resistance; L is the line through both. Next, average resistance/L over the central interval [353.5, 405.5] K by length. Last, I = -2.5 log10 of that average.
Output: 0.22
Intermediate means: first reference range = 27.6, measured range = 25.6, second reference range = 35.2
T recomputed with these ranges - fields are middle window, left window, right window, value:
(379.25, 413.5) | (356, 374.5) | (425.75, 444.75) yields -3.57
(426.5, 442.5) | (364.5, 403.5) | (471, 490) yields -2.85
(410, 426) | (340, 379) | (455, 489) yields -2.26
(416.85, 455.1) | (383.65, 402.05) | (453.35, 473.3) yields -2.14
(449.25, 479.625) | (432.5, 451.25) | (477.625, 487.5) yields -0.84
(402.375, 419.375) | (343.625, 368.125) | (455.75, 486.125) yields -1.87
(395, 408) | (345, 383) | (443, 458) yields -1.55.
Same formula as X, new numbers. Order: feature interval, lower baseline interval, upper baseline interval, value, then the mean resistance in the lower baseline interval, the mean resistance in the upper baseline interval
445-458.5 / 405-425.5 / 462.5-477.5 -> -0.063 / 35.3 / 39.4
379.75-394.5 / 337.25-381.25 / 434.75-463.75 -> 0.022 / 23.1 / 39.6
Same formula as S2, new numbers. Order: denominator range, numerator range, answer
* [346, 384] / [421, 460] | 1.69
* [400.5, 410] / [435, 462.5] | 1.16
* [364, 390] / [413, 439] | 1.67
